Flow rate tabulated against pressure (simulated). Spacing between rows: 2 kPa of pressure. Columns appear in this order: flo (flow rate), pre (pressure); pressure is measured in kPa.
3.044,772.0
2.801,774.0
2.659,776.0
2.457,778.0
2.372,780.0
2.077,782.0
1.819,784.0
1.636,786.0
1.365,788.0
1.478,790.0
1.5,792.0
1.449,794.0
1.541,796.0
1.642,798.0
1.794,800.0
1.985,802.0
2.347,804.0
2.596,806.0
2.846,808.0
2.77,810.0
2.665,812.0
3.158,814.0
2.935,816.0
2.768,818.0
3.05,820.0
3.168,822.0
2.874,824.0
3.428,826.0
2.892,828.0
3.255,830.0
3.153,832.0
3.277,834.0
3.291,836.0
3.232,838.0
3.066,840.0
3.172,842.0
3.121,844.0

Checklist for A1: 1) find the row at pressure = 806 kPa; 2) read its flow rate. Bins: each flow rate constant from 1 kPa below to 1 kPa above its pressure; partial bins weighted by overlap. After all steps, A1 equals 2.596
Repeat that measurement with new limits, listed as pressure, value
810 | 2.77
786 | 1.636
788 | 1.365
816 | 2.935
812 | 2.665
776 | 2.659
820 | 3.05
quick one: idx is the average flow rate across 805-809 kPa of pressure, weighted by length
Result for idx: 2.72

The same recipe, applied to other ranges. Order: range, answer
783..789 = 1.61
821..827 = 3.16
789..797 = 1.49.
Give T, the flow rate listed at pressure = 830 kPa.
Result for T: 3.255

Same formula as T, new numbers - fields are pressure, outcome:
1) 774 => 2.801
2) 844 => 3.121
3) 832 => 3.153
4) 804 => 2.347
